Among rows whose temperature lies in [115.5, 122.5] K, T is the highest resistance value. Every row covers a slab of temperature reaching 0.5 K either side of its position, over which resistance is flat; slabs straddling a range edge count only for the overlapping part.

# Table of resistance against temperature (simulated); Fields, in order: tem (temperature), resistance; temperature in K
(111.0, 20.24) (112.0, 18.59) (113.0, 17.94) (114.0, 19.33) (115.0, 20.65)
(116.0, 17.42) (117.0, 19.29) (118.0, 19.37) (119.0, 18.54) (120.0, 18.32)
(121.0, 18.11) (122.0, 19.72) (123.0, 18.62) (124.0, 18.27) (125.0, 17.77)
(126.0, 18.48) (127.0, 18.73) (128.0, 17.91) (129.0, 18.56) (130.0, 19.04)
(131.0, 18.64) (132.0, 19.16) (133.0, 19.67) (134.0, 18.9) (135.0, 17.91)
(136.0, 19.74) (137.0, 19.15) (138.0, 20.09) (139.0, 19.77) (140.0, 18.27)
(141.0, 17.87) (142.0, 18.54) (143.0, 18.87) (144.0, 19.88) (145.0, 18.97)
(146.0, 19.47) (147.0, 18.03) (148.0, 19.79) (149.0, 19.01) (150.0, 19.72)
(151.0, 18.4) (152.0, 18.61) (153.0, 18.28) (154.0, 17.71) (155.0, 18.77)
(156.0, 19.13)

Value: 19.72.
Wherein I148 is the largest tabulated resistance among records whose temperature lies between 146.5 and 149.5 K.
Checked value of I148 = 19.79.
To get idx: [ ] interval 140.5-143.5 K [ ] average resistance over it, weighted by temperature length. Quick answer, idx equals 18.4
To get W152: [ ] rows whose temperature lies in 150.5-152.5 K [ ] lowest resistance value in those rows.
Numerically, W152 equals 18.4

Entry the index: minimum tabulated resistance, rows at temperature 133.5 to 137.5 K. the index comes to 17.91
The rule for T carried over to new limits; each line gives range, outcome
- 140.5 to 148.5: 19.88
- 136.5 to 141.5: 20.09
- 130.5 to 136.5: 19.74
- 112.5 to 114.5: 19.33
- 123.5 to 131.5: 19.04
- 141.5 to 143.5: 18.87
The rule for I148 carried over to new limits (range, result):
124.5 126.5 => 18.48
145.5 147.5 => 19.47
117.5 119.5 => 19.37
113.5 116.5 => 20.65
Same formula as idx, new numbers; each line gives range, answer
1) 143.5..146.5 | 19.4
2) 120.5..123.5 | 18.8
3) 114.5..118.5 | 19.2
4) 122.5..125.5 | 18.2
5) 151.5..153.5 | 18.4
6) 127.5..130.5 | 18.5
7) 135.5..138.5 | 19.7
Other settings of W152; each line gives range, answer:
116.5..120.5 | 18.32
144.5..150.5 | 18.03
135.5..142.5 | 17.87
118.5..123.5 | 18.11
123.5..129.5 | 17.77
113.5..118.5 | 17.42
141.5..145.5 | 18.54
